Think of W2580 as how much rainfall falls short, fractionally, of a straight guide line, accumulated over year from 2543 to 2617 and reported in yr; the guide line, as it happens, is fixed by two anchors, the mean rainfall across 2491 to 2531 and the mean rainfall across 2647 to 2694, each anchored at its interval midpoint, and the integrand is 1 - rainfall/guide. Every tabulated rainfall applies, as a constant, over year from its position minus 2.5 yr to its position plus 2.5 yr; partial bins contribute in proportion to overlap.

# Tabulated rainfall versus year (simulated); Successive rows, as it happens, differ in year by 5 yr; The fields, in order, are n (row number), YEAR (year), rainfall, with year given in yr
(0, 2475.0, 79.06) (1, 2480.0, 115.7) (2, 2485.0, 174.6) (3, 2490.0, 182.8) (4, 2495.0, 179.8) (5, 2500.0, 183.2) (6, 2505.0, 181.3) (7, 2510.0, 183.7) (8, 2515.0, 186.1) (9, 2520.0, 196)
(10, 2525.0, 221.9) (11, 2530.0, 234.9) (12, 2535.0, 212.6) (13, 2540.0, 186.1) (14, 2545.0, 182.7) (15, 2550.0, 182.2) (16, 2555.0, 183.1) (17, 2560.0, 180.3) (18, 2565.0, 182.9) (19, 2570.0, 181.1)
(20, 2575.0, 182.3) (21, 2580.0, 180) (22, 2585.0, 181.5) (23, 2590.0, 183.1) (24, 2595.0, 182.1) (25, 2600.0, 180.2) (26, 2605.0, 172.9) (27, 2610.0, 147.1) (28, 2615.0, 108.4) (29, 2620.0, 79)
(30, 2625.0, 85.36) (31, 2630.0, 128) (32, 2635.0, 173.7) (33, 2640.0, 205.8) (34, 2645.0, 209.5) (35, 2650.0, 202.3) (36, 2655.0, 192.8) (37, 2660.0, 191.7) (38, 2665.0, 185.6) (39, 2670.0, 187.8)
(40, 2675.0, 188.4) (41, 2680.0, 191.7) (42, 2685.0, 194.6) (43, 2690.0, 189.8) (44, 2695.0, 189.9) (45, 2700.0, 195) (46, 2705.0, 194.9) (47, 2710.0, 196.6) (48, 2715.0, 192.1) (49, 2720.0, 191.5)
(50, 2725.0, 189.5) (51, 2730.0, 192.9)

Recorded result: 7.1 yr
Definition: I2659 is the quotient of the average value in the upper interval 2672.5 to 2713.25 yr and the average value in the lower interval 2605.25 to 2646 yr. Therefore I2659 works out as 1.36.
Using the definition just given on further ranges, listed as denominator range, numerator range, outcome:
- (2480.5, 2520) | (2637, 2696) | 1.08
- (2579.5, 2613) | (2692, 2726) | 1.11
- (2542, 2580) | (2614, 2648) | 0.79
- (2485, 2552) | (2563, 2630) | 0.81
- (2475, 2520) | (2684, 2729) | 1.14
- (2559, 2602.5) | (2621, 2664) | 0.94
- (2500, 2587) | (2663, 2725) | 1.01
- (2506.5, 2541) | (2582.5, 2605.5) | 0.89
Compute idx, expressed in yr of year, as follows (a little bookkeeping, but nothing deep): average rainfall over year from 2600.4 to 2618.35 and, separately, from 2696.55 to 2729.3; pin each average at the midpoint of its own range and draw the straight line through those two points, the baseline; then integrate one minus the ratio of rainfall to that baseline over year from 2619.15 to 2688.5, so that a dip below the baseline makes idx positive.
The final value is -3.8 yr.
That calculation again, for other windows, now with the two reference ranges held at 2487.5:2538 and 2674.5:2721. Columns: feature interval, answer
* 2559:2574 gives 1.0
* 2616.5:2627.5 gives 6.2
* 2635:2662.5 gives -0.6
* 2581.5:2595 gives 0.9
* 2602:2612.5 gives 1.8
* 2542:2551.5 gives 0.6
